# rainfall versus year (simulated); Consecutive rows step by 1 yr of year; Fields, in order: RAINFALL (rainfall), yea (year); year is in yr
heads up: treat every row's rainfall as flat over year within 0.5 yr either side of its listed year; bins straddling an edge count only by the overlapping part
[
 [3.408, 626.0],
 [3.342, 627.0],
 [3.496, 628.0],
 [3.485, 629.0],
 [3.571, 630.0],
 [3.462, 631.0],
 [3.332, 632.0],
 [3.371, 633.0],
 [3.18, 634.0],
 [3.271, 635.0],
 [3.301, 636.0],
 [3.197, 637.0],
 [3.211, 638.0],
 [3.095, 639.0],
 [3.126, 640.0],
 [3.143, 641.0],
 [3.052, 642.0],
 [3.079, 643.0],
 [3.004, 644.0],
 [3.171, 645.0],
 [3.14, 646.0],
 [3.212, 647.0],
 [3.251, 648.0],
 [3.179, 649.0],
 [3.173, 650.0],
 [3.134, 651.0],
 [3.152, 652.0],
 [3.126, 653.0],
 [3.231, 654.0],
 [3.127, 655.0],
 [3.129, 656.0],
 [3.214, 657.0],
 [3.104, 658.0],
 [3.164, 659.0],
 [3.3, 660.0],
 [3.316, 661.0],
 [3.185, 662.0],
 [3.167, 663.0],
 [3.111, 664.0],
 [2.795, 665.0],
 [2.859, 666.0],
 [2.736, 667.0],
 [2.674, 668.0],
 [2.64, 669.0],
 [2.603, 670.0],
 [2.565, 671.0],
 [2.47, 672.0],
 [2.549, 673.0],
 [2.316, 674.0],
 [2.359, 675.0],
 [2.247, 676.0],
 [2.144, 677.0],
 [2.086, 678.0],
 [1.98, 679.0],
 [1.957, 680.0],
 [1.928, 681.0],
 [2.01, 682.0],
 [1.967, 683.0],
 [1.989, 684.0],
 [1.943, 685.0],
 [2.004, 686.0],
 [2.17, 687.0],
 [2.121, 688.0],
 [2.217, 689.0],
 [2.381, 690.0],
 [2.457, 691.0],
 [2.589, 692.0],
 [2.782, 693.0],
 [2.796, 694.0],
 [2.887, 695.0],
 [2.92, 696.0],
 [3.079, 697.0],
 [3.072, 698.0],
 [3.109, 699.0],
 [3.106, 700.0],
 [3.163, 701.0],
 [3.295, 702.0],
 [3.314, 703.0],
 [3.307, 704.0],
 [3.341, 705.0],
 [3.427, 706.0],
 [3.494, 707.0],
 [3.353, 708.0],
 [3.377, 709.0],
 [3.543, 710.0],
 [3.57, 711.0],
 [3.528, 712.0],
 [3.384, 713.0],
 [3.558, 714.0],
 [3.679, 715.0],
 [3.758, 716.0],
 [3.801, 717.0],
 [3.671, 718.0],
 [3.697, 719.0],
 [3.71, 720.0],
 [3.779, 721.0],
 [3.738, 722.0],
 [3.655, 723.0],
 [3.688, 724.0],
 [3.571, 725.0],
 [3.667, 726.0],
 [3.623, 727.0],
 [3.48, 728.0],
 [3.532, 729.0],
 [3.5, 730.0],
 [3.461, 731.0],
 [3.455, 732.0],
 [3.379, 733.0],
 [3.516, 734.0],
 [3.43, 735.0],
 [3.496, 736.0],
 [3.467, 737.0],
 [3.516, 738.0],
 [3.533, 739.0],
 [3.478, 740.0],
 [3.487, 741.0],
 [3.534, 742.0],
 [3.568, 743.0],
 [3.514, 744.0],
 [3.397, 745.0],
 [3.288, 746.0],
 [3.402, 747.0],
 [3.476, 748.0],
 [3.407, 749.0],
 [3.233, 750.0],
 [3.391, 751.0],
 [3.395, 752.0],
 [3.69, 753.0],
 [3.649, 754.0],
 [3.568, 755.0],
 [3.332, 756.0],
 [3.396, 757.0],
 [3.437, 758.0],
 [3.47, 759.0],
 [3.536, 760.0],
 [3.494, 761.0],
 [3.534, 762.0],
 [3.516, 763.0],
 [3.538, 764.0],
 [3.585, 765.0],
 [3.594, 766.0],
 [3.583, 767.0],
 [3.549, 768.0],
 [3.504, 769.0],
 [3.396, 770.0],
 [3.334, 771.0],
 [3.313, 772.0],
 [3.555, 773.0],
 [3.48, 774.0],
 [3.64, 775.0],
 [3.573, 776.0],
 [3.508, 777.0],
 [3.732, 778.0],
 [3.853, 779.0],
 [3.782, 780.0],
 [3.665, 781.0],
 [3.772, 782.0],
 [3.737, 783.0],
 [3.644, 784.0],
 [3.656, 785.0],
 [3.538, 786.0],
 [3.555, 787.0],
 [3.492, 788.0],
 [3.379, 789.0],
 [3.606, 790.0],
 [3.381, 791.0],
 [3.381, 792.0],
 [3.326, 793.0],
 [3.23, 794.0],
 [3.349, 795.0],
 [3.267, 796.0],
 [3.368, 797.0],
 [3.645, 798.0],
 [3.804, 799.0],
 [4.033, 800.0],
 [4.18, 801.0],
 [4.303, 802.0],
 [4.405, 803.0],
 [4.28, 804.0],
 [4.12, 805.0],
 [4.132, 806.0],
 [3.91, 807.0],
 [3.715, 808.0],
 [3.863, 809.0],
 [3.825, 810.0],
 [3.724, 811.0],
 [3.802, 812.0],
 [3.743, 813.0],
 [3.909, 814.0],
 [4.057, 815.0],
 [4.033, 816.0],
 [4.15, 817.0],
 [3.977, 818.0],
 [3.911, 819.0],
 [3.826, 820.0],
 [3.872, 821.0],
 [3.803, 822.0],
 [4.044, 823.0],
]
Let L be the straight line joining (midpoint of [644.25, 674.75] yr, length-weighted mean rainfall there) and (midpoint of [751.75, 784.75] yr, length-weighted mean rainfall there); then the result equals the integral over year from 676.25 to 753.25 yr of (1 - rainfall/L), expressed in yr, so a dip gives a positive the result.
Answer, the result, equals 3.14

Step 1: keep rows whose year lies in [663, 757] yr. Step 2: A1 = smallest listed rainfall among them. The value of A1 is 1.928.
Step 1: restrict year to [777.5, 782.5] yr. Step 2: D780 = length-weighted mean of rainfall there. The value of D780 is 3.76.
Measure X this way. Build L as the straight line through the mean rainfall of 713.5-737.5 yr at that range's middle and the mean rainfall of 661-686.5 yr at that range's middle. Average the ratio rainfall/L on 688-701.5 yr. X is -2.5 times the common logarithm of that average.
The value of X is 0.047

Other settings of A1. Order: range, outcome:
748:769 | 3.233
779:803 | 3.23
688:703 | 2.121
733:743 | 3.379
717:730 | 3.48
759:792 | 3.313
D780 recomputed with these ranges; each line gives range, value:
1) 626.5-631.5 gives 3.47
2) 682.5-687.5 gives 2.01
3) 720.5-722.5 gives 3.76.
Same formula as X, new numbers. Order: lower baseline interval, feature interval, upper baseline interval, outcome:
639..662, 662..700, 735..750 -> 0.29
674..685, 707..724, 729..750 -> -0.24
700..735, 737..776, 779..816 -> 0.04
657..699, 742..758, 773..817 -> -0.05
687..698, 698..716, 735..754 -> -0.18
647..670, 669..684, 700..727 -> 0.40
